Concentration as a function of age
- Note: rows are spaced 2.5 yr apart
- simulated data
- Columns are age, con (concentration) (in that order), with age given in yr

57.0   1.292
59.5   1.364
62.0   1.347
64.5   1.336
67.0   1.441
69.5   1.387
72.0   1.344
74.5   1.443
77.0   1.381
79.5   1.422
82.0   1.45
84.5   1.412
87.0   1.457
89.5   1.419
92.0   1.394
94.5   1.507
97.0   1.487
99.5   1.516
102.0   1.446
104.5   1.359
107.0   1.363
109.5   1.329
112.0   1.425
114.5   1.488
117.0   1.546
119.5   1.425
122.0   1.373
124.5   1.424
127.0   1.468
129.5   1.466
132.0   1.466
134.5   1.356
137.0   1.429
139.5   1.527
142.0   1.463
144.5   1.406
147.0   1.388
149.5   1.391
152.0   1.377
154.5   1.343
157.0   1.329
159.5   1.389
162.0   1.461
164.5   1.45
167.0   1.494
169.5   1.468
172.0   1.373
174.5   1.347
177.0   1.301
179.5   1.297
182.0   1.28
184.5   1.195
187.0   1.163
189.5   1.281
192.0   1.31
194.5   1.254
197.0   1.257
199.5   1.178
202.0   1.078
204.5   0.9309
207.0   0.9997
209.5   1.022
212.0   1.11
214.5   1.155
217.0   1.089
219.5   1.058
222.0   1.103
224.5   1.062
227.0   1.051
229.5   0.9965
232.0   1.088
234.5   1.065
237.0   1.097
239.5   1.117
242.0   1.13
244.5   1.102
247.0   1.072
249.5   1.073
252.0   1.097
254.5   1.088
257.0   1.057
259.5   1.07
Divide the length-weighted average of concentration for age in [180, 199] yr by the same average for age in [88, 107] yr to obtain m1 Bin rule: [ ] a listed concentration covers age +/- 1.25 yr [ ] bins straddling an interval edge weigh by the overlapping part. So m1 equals 0.9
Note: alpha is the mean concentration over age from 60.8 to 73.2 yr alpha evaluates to 1.37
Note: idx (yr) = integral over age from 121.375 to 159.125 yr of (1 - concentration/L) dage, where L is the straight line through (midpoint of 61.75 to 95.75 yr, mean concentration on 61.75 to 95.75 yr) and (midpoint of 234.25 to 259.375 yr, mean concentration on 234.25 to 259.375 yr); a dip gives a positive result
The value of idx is -3.5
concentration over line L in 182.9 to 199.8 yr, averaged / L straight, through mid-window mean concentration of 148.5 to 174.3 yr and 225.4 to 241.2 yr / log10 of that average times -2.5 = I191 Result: 0.02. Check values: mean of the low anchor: 1.41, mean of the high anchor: 1.07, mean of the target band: 1.24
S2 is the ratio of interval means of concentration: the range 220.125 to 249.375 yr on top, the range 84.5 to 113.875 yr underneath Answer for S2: 0.76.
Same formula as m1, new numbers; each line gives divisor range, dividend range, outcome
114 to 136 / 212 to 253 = 0.75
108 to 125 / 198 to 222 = 0.75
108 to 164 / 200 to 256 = 0.76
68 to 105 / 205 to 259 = 0.75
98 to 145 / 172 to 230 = 0.81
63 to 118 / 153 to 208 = 0.90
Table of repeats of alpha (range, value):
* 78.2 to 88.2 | 1.43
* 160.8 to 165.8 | 1.46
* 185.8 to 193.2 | 1.25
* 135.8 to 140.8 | 1.48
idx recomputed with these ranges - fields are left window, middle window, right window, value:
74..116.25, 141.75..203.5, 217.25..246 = -4.8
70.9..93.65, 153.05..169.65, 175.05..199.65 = -1.5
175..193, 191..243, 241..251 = 3.2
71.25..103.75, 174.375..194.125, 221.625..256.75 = -0.9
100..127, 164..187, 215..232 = -2.2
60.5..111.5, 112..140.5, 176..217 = -2.7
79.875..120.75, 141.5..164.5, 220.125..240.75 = -1.9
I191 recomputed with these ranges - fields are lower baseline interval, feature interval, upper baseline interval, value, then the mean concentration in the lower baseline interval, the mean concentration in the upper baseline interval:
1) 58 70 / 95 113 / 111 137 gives 0.00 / 1.37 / 1.44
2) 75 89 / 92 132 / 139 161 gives -0.02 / 1.43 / 1.4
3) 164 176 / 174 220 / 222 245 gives 0.09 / 1.42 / 1.08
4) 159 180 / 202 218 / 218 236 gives 0.11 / 1.4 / 1.06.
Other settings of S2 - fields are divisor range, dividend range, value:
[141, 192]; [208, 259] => 0.80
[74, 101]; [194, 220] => 0.76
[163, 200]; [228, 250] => 0.82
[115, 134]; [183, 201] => 0.85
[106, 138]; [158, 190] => 0.94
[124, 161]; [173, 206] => 0.86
